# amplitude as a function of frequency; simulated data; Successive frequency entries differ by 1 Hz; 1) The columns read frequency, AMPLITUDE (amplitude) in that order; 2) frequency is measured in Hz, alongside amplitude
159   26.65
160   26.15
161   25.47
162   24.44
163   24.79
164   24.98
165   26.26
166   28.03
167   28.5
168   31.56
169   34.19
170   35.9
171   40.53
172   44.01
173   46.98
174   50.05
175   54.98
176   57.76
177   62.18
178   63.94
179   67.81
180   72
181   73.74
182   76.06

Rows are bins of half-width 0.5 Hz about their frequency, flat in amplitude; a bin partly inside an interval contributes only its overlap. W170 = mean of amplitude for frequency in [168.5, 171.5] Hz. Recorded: 36.9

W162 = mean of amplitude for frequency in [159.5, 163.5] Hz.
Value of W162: 25.2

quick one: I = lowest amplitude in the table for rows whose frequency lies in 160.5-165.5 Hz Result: 24.44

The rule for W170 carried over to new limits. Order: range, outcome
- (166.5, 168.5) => 30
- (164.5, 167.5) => 27.6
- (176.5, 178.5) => 63.1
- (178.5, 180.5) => 69.9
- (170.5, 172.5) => 42.3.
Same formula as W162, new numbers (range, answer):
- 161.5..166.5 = 25.7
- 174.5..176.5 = 56.4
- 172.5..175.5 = 50.7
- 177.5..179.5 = 65.9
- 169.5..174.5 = 43.5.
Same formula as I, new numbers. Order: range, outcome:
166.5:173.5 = 28.5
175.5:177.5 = 57.76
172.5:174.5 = 46.98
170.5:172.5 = 40.53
